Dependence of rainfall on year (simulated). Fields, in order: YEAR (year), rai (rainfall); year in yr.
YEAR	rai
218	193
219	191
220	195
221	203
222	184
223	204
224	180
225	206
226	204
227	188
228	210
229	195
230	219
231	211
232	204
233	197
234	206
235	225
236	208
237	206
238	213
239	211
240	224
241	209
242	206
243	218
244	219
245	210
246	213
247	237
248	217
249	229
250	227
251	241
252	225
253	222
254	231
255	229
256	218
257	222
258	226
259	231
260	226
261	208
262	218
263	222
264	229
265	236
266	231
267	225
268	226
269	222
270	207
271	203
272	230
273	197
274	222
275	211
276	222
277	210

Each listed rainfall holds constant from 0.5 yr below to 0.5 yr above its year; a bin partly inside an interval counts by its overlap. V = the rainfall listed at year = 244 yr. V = 219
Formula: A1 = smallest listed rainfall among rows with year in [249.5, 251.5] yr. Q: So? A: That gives 227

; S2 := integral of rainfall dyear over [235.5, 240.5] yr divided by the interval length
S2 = 212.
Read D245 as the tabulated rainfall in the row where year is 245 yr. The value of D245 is 210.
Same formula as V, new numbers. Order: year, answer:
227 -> 188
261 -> 208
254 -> 231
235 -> 225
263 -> 222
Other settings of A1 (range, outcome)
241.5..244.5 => 206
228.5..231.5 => 195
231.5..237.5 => 197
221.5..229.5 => 180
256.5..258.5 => 222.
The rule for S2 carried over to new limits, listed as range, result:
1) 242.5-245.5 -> 216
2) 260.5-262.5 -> 213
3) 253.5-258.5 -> 225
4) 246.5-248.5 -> 227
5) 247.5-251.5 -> 228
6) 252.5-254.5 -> 226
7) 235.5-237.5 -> 207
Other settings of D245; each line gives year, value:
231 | 211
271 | 203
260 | 226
